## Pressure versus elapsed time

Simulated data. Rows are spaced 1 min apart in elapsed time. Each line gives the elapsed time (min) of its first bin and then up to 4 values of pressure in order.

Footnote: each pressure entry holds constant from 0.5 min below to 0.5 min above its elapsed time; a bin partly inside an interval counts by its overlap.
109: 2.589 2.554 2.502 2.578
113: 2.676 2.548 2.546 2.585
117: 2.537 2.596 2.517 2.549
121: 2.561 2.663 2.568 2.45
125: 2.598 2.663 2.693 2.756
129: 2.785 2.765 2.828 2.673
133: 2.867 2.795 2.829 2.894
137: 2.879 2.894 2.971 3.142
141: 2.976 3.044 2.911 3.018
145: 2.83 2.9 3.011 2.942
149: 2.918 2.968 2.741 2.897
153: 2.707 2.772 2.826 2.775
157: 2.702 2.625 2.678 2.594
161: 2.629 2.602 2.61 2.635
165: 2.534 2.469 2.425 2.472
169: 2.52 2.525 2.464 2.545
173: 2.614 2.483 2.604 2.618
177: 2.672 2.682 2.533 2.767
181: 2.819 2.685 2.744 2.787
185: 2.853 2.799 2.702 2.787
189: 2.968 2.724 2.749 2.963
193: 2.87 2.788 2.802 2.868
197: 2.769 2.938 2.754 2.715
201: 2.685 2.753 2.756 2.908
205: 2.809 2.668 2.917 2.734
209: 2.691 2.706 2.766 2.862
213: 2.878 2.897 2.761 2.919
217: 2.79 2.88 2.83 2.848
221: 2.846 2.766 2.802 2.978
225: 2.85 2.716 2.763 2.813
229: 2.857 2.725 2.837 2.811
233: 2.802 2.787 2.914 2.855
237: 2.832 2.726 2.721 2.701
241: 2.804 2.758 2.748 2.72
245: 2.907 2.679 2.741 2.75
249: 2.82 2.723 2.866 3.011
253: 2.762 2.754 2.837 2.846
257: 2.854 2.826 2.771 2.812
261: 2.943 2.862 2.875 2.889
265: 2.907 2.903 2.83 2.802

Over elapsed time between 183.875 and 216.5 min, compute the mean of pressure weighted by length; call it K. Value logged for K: 2.8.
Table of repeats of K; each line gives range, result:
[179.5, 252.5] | 2.8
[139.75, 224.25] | 2.76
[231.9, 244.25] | 2.78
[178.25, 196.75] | 2.79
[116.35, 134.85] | 2.66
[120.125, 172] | 2.74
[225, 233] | 2.79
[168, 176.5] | 2.54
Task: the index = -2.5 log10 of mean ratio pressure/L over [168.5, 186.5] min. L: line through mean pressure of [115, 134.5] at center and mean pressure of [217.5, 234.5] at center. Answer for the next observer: 0.04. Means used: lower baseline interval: 2.65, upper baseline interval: 2.82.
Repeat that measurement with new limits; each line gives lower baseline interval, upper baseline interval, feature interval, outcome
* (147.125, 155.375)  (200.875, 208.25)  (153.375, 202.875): 0.05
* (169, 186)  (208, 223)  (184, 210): -0.02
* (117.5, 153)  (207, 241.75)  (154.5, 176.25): 0.09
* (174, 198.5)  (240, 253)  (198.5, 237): -0.01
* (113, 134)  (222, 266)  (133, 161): -0.07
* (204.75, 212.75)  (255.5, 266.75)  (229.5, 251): 0.02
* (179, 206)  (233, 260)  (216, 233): -0.01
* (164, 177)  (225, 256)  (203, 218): -0.05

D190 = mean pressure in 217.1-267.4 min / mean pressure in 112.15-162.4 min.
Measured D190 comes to 1.02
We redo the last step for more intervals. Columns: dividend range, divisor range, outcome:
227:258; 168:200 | 1.03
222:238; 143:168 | 1.03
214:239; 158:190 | 1.07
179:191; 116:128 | 1.07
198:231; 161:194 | 1.05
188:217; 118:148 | 1.00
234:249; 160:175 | 1.09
